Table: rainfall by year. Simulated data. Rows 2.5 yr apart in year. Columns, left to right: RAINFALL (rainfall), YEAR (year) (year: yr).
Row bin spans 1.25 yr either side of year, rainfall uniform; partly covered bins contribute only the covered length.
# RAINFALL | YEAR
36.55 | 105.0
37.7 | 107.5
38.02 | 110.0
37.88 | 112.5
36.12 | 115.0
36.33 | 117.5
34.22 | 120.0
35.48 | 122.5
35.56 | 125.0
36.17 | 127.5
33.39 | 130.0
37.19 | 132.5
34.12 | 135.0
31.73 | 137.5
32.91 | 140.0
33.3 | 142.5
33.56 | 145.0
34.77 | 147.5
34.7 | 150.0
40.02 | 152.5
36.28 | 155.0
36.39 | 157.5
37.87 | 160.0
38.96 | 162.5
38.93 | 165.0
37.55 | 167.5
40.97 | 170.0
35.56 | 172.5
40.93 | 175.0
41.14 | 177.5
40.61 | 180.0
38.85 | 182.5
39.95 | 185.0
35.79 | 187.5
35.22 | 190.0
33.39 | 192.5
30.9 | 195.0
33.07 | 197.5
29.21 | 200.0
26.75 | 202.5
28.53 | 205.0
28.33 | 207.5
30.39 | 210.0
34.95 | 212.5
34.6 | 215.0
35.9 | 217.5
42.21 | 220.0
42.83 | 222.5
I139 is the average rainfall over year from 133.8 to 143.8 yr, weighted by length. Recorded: 33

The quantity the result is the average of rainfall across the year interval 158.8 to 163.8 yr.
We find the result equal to 38.4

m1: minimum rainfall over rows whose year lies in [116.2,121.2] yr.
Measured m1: 34.22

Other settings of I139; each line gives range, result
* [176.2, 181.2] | 40.9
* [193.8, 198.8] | 32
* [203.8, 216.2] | 31.4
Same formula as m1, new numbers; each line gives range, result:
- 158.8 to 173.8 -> 35.56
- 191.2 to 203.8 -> 26.75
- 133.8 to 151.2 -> 31.73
